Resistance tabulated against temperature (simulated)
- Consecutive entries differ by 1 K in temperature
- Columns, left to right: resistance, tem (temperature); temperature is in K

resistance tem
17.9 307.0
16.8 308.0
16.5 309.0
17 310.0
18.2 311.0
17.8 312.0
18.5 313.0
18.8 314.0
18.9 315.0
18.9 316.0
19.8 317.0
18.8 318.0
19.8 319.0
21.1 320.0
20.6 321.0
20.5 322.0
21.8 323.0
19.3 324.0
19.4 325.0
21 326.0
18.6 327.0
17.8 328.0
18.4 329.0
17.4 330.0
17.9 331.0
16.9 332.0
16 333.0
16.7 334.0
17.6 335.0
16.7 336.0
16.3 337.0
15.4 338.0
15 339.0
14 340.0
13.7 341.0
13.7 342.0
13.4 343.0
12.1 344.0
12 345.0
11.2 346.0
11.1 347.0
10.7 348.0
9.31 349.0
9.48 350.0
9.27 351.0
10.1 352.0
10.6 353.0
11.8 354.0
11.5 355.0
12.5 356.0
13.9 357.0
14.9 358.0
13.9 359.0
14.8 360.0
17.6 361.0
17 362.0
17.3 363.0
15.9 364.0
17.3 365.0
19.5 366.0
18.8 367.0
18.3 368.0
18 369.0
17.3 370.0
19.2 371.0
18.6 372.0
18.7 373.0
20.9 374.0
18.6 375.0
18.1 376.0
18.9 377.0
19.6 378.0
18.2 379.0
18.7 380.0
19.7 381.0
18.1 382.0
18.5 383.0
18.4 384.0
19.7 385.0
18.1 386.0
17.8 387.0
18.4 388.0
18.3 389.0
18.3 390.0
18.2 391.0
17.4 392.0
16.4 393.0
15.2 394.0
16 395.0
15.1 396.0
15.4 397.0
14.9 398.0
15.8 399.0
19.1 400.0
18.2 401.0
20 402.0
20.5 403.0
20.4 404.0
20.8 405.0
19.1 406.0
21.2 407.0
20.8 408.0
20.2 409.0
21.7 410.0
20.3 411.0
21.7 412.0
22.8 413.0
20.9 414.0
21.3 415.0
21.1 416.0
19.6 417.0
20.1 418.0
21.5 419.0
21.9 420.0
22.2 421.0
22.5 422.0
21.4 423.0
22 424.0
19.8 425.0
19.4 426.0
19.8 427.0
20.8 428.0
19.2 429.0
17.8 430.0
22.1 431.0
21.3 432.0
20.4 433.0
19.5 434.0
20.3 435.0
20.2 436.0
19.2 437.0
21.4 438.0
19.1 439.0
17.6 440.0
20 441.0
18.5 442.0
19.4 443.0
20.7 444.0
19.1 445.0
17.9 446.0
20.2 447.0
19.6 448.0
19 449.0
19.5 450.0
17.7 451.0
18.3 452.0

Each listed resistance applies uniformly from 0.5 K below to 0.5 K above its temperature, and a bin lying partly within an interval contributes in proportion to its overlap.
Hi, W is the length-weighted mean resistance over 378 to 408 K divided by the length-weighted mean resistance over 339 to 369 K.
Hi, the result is 1.32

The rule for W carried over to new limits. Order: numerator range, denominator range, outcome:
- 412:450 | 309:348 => 1.19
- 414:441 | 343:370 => 1.47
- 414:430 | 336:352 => 1.66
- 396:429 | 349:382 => 1.25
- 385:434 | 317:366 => 1.26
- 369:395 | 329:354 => 1.34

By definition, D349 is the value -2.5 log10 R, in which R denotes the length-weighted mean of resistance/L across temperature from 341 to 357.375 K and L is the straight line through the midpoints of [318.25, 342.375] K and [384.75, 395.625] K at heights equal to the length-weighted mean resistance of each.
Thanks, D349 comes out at 0.47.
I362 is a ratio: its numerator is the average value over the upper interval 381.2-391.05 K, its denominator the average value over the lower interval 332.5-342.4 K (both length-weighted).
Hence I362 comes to 1.2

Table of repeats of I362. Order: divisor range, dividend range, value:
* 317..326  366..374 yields 0.92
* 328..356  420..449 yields 1.47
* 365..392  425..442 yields 1.07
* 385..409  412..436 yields 1.15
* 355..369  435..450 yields 1.20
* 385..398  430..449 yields 1.16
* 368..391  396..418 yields 1.06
